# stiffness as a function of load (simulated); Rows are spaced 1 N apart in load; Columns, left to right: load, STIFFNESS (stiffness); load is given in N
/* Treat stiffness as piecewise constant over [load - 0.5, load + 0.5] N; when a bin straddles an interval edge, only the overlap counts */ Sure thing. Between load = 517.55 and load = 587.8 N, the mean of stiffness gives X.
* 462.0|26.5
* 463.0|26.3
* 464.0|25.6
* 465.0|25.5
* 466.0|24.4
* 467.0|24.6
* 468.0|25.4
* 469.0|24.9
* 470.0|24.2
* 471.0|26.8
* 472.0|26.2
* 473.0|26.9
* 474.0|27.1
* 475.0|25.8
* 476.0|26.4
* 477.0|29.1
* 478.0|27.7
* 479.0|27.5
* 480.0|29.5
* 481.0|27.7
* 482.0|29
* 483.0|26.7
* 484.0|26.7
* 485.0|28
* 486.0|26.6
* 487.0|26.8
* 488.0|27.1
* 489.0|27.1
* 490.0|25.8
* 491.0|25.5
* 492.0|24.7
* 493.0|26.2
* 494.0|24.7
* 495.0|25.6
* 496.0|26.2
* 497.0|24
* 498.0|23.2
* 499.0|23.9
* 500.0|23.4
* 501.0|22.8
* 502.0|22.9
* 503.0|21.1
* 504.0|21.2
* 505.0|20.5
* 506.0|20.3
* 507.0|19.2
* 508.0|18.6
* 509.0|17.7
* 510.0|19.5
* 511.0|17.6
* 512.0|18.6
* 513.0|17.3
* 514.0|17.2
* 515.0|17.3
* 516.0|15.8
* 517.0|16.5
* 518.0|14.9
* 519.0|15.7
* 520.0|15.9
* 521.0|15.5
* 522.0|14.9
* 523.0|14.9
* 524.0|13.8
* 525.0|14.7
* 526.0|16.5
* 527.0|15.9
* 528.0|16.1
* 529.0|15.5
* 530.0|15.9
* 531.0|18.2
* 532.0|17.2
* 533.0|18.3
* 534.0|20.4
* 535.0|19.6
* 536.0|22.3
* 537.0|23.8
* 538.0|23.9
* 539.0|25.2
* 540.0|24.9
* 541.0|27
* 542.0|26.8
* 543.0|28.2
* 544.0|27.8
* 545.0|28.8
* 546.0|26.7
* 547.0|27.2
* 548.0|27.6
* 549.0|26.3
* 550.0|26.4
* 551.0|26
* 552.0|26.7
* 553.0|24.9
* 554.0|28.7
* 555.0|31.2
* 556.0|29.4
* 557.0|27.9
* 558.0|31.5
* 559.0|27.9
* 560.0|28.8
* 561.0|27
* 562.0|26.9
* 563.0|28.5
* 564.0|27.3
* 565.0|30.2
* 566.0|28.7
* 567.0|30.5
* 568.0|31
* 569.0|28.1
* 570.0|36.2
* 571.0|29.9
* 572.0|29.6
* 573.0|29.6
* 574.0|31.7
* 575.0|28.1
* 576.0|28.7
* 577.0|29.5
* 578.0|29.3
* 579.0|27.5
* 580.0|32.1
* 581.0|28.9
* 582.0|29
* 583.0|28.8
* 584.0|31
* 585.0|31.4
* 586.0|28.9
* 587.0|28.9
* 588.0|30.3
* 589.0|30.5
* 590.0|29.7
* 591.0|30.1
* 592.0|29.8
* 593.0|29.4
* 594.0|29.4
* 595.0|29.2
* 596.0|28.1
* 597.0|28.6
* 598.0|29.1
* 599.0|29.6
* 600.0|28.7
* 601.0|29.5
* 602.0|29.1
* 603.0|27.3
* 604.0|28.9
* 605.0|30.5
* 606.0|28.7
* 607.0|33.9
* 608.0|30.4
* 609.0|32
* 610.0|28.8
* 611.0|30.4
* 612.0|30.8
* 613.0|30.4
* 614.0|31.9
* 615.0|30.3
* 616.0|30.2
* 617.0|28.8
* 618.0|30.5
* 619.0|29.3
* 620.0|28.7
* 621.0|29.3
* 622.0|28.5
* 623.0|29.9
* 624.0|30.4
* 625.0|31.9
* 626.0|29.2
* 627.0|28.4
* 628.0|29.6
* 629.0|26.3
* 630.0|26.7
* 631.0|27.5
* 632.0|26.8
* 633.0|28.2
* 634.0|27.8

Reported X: 25.3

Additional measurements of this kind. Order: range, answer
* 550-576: 29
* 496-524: 18.9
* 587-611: 29.6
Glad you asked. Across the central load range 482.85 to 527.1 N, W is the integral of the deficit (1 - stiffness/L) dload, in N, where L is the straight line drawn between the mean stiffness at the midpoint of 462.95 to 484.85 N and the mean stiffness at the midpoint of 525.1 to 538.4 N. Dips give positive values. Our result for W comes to 3.23 N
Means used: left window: 26.6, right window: 18.6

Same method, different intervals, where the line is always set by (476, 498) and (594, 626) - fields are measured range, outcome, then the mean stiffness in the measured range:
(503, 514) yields 3.3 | 19.1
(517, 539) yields 8.1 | 17.5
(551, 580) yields -0.5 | 29.1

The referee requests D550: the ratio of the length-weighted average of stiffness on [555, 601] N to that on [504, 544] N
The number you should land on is 1.56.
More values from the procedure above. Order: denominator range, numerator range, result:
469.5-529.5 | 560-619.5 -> 1.34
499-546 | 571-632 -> 1.50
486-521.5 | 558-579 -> 1.38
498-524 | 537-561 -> 1.47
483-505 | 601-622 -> 1.20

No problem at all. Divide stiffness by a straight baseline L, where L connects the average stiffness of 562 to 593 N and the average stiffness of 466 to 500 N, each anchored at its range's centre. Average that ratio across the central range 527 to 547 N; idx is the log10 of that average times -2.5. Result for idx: 0.25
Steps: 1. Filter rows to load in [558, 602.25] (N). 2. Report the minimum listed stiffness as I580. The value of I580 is 26.9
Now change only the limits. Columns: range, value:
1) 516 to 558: 13.8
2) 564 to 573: 27.3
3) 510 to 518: 14.9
